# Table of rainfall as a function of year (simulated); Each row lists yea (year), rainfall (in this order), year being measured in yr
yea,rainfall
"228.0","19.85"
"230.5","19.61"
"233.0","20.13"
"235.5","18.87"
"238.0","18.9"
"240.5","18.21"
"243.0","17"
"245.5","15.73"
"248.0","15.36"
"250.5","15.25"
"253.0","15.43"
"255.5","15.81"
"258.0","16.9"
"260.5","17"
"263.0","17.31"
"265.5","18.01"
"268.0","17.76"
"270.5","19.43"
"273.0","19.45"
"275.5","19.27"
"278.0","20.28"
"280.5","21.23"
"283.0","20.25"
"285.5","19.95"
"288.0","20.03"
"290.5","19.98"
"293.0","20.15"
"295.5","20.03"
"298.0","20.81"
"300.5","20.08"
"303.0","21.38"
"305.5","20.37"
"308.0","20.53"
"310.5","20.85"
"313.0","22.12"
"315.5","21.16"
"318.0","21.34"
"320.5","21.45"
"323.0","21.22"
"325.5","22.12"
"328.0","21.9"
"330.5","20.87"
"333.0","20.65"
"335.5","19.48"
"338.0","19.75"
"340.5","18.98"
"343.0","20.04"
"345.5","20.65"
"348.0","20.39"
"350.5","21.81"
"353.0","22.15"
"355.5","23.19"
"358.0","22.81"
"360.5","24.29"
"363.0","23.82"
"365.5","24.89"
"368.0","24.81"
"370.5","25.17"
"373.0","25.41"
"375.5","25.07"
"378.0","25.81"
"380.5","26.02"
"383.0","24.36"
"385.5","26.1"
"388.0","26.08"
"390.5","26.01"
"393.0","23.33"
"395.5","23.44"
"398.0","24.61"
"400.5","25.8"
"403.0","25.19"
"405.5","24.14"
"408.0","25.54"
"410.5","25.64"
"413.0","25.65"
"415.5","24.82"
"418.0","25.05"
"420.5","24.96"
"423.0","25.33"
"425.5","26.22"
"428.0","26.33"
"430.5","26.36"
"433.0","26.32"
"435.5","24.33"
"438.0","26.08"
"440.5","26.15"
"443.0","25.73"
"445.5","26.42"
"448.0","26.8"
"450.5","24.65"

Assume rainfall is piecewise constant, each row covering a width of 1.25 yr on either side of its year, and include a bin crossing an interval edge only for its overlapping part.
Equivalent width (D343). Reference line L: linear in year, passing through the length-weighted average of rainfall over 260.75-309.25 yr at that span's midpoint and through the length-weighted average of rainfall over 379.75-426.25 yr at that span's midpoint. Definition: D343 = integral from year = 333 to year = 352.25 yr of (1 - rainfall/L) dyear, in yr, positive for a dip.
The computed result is 1.8 yr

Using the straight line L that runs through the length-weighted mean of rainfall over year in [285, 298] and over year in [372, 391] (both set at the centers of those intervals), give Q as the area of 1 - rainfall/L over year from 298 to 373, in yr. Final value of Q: 3.51 yr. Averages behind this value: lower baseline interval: 20.1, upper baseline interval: 25.6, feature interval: 21.7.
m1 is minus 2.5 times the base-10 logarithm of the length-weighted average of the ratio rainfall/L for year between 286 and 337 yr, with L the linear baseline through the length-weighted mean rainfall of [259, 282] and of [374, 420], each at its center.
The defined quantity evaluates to 0.00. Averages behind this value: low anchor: 18.9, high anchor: 25.1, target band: 20.8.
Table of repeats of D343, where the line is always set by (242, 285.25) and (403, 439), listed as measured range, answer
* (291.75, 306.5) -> -0.7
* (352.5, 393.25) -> -2.9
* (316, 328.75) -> -0.6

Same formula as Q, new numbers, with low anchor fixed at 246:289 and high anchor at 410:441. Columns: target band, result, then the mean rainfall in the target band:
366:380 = -1.3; 25.3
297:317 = -0.9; 20.9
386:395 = -0.4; 25.1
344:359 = 0.2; 21.8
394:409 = -0.2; 24.7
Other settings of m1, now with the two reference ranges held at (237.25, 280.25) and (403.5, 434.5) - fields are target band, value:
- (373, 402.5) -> -0.05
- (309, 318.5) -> -0.06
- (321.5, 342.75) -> 0.03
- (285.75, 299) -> -0.05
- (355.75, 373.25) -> -0.07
